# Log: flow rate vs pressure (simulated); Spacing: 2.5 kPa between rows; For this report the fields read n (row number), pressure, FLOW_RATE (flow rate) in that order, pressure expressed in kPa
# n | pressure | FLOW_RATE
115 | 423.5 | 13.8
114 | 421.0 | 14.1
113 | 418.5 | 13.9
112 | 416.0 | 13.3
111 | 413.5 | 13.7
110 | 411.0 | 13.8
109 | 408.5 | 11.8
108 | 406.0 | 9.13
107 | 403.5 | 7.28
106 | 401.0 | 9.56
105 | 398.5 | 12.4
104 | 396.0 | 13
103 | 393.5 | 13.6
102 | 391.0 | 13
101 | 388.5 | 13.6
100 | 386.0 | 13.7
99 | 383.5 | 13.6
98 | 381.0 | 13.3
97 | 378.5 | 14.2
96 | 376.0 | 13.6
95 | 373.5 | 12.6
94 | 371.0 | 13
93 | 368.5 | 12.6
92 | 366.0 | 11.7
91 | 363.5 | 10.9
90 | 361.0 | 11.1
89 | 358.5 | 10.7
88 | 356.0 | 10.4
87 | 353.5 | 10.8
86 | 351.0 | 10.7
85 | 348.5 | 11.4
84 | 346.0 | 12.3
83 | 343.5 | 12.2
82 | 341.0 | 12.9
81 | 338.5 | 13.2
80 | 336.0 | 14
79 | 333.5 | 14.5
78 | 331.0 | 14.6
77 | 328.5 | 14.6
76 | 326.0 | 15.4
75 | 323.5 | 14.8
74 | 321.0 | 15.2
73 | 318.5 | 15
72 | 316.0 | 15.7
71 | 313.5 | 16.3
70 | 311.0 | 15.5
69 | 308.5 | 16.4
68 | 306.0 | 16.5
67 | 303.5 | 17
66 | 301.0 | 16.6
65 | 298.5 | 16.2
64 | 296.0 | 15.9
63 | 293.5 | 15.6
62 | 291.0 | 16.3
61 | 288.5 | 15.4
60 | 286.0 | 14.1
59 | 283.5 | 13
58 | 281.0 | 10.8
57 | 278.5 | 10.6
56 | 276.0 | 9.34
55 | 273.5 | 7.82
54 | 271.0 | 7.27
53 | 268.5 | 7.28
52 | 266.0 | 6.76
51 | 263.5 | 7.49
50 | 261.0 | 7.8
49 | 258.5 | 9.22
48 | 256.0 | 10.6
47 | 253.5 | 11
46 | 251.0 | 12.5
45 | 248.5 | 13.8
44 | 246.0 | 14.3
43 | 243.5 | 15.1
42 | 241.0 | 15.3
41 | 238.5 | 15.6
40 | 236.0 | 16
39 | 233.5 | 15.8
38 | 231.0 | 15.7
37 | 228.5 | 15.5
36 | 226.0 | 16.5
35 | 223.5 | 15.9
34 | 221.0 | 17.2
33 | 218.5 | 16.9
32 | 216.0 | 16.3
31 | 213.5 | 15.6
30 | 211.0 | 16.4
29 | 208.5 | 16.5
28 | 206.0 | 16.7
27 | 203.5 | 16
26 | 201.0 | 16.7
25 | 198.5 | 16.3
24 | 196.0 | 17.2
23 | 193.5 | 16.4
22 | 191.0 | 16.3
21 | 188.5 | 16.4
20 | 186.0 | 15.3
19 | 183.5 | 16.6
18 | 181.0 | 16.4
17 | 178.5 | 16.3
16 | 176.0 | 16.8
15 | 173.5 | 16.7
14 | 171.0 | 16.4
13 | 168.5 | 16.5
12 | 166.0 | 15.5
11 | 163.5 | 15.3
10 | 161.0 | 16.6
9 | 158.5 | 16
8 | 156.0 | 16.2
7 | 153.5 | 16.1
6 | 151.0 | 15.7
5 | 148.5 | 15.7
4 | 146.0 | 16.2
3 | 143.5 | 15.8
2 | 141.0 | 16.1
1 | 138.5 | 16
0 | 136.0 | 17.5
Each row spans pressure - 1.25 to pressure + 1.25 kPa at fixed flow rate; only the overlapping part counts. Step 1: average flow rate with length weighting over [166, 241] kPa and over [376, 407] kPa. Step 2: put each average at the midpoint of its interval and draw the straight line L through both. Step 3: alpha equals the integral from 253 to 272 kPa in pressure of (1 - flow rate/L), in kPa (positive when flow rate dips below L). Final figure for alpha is 8.5 kPa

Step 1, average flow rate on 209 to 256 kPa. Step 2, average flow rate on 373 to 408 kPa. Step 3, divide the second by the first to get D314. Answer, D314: 0.81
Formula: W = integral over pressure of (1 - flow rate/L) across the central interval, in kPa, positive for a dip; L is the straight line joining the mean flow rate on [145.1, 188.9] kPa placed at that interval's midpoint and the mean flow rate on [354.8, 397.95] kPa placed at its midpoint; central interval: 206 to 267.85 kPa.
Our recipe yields 4.6 kPa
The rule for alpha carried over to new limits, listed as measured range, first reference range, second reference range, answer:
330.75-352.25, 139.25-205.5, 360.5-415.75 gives 0.7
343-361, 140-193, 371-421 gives 2.9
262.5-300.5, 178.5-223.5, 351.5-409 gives 6.9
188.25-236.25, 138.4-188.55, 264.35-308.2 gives -5.0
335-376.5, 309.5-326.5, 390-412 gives 5.0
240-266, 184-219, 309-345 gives 7.0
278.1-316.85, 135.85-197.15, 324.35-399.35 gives -3.6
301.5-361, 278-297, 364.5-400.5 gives -1.2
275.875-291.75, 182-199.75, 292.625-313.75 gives 3.2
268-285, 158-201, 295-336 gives 6.7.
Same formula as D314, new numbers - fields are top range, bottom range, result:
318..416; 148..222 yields 0.78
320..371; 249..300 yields 1.12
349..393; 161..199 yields 0.76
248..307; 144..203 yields 0.74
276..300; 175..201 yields 0.85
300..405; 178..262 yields 0.88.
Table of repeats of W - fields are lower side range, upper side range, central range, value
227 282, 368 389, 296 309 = -4.4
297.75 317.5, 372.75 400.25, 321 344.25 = 1.8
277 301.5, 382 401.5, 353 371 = 2.7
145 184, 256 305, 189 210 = -2.3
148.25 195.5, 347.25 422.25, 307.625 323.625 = -2.5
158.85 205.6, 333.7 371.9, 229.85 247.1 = -0.6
